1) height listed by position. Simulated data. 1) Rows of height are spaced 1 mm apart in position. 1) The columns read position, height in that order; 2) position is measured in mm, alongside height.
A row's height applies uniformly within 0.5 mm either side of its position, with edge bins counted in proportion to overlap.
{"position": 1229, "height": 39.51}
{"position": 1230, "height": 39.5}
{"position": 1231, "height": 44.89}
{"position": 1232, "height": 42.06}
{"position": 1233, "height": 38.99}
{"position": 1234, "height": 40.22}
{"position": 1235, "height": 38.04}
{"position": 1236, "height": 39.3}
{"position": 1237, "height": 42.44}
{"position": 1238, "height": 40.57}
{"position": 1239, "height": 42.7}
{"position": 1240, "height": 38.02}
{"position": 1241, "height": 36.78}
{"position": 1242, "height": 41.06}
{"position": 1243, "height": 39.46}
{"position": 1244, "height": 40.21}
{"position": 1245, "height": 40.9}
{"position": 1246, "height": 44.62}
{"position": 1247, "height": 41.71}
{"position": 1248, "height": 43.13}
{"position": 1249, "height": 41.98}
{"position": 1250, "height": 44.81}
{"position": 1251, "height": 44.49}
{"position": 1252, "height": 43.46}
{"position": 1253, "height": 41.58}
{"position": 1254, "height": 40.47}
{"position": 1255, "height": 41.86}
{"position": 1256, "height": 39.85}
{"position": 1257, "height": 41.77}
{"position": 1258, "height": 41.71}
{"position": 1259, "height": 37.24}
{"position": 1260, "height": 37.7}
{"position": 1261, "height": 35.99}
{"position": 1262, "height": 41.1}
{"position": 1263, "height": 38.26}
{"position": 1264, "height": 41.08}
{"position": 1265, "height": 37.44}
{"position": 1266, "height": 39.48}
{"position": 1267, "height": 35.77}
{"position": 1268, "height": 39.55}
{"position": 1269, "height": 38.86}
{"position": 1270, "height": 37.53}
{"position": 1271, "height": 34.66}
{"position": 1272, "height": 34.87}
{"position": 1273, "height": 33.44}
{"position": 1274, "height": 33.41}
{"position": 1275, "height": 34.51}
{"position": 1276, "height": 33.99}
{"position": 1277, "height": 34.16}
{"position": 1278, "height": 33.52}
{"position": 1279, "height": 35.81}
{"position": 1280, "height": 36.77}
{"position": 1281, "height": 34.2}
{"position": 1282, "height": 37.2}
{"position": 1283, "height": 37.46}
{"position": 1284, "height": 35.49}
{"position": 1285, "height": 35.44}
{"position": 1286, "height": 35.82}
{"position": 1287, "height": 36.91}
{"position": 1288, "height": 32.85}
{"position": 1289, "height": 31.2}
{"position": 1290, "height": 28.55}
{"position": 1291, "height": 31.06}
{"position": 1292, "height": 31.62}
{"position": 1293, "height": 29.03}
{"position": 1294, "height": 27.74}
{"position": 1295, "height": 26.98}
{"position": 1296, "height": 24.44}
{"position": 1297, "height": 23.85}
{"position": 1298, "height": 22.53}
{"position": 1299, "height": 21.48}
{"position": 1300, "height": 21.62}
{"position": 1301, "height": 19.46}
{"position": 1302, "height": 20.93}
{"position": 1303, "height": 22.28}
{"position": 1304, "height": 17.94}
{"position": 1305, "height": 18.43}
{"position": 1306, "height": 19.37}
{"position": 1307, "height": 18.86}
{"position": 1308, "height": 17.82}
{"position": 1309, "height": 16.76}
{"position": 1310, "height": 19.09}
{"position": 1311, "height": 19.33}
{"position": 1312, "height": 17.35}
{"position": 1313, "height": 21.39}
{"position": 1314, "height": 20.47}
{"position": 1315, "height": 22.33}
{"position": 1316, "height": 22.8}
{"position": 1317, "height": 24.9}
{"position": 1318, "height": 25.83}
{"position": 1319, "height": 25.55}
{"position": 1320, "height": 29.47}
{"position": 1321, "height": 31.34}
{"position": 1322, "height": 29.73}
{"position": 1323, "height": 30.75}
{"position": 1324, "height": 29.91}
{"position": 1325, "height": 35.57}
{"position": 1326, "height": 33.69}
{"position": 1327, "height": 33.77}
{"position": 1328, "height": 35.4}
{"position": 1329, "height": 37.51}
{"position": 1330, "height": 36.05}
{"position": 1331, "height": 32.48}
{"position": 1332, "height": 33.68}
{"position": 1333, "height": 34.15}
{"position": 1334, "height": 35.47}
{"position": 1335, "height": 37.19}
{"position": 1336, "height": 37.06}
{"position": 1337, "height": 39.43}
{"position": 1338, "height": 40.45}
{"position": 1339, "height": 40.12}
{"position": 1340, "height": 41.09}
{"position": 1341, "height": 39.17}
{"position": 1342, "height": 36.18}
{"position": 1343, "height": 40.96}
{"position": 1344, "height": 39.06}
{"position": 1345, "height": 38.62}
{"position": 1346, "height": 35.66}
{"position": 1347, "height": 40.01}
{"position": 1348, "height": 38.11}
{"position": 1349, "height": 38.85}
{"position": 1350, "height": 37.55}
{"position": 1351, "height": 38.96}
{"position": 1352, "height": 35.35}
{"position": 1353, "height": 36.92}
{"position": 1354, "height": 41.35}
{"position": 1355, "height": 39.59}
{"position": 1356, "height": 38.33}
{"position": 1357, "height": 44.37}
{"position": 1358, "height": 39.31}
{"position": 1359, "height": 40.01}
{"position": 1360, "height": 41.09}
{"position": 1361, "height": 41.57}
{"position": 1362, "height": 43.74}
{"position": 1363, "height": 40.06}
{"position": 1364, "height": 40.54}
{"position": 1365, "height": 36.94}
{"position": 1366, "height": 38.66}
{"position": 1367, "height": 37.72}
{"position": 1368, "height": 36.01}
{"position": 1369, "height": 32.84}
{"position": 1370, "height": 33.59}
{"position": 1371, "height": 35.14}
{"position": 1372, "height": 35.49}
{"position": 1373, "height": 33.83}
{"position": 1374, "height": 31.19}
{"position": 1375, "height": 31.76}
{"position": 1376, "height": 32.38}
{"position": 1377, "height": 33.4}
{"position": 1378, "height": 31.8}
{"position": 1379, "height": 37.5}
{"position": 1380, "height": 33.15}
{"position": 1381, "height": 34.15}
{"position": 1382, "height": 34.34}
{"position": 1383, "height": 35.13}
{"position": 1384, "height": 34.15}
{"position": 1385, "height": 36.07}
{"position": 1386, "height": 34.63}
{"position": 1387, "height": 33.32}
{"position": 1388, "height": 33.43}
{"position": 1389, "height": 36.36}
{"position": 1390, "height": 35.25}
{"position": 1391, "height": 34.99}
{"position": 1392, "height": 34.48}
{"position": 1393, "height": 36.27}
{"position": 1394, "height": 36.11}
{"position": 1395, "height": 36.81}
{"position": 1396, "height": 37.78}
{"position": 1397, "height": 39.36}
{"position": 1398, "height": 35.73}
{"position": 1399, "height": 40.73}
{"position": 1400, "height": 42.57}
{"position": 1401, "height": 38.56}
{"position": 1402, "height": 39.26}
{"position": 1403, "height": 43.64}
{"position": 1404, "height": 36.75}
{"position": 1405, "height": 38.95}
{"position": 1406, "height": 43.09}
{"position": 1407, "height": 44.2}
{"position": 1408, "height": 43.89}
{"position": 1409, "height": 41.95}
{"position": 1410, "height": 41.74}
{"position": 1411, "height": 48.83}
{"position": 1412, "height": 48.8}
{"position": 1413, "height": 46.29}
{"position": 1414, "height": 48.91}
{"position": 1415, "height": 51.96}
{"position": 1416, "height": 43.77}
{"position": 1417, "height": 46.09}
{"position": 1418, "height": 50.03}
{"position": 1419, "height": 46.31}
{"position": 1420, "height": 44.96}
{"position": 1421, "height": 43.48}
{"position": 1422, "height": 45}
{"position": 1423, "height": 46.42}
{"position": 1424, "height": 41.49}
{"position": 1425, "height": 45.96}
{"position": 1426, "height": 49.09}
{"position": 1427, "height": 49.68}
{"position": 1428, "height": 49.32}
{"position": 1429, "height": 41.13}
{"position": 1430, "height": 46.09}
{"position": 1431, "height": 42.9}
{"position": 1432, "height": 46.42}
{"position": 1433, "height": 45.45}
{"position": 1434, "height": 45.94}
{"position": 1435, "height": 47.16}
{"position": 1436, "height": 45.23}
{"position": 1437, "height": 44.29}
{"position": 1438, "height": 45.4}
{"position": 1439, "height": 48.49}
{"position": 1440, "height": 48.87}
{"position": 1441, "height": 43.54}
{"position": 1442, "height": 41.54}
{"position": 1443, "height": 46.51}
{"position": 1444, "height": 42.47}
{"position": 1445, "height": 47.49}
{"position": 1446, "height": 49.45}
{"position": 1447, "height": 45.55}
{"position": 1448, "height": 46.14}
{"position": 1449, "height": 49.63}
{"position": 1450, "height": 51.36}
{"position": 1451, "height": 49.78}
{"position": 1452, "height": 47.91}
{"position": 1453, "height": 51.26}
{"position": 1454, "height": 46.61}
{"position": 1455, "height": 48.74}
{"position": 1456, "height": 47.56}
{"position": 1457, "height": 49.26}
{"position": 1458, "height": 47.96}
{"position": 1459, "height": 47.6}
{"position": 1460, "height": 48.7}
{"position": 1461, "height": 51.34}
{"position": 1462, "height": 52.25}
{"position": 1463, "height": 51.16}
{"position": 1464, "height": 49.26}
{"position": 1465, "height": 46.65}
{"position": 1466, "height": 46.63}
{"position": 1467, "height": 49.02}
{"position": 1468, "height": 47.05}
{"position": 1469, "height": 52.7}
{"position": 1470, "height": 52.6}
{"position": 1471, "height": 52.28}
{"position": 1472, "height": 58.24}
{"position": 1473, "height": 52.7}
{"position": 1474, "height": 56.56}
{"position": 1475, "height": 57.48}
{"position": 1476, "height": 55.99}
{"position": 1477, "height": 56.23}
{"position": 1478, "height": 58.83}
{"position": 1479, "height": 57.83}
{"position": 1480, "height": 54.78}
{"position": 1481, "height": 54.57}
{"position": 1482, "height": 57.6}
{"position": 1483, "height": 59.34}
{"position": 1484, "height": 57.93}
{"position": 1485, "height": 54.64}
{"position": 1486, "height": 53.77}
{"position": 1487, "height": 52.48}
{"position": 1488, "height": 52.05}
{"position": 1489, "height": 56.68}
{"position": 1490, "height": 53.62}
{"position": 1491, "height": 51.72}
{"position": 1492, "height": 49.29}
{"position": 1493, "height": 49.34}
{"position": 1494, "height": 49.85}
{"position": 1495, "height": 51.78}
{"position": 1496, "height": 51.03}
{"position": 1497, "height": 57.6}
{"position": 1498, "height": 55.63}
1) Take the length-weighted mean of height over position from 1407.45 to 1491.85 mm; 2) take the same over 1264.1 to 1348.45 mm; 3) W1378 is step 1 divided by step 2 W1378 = 1.58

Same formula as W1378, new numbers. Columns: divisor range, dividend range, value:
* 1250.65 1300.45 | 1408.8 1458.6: 1.34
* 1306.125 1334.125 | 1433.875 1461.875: 1.74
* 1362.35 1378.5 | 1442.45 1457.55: 1.36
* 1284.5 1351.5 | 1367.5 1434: 1.34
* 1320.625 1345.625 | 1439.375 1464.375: 1.34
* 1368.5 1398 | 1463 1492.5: 1.55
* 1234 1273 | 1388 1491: 1.18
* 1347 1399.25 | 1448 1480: 1.40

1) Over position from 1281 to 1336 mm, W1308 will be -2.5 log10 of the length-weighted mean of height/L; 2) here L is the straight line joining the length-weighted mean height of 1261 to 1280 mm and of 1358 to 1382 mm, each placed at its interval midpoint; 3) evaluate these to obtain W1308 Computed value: 0.29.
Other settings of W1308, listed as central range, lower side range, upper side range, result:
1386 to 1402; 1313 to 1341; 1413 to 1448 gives 0.125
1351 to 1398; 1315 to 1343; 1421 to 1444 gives 0.066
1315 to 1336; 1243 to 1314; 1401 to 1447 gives 0.163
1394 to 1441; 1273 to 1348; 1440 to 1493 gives 0.011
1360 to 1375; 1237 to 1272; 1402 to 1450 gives 0.183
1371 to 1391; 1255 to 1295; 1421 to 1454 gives 0.243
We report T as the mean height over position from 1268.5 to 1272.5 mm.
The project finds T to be 36.5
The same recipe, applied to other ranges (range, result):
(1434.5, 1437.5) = 45.6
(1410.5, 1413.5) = 48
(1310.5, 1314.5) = 19.6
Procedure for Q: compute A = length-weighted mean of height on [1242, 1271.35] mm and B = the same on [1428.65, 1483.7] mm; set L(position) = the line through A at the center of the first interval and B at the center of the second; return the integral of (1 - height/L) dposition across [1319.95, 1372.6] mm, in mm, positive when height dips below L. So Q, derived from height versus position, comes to 8.7 mm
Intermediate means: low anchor 40.3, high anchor 49.6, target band 37.2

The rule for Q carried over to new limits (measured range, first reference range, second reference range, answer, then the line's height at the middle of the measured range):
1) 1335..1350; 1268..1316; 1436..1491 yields -1.7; 34.8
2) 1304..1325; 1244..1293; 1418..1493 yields 9.0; 40.5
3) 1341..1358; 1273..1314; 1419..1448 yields -2.0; 34.7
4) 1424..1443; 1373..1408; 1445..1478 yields -0.4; 45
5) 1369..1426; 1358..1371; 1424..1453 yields 3.9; 42.1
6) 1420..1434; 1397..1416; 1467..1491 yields 0.2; 46.4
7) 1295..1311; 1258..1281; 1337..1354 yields 7.3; 37.5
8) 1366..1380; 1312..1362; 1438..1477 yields 1.8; 39.3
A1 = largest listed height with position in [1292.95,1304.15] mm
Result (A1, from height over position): 29.03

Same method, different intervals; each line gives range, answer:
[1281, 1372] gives 44.37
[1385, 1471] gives 52.7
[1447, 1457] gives 51.36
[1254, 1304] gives 41.86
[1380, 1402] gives 42.57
